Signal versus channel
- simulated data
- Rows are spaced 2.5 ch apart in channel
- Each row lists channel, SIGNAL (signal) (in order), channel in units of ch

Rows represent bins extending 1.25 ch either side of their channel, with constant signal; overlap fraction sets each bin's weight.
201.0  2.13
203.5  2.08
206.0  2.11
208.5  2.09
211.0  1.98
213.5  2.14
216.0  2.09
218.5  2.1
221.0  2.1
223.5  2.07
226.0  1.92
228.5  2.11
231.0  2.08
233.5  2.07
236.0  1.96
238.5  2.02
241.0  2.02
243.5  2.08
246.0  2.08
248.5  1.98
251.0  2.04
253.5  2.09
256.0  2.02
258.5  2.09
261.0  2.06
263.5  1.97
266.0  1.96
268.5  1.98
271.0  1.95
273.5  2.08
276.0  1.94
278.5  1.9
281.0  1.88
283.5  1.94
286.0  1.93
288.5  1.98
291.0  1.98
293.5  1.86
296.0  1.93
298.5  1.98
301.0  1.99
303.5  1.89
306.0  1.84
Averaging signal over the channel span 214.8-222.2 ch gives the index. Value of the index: 2.1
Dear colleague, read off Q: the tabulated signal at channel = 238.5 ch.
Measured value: 2.02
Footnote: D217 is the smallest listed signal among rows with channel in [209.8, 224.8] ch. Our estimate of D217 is 1.98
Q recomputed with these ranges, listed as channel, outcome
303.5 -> 1.89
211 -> 1.98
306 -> 1.84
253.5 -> 2.09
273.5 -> 2.08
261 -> 2.06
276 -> 1.94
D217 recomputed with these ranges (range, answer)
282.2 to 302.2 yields 1.86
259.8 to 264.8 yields 1.97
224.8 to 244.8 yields 1.92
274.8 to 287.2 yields 1.88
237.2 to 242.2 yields 2.02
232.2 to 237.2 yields 1.96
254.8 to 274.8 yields 1.95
